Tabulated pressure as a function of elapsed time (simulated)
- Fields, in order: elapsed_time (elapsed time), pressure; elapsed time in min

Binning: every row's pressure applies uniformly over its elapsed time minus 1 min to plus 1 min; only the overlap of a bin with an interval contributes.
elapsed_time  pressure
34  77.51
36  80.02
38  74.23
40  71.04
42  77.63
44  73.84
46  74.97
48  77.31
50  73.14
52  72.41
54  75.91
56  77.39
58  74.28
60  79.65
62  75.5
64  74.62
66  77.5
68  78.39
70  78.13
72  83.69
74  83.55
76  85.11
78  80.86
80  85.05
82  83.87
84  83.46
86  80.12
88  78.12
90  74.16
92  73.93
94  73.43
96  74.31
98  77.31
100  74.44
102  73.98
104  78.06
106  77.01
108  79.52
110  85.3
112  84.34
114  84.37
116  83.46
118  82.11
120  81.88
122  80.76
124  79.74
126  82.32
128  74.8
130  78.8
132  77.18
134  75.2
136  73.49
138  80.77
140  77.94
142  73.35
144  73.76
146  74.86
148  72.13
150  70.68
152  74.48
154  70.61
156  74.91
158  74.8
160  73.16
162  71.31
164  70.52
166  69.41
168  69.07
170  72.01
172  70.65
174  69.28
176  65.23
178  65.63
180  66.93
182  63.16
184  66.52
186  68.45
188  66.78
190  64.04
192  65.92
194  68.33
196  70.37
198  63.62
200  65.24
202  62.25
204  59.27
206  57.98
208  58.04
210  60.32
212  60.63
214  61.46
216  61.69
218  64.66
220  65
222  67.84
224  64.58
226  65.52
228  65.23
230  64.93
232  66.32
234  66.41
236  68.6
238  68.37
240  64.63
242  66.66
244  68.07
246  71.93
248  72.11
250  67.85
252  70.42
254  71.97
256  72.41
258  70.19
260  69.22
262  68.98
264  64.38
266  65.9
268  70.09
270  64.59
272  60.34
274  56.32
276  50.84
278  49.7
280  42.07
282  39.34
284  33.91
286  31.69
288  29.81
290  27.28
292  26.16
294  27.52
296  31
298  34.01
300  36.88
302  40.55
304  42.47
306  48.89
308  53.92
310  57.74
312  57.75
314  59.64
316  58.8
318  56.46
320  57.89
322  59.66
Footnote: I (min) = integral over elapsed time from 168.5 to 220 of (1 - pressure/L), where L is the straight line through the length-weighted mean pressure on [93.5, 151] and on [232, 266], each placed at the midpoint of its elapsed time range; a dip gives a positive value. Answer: 5.6 min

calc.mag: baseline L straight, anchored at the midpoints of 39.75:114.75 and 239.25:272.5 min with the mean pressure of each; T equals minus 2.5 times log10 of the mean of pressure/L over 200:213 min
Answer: 0.18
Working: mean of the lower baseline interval 78.1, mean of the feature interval 60.2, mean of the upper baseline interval 68.4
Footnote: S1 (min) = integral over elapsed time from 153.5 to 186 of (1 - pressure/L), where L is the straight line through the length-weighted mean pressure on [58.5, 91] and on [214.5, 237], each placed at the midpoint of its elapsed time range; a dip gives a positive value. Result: 0.62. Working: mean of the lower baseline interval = 80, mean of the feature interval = 69.5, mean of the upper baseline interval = 65.4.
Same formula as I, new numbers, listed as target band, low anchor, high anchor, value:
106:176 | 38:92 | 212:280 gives -3.17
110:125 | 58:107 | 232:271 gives -1.22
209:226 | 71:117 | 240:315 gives -0.37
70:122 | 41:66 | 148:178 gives -4.37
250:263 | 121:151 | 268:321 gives -4.23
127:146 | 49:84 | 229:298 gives -1.35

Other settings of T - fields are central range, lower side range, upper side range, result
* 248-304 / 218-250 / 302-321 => 0.19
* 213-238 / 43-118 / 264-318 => -0.16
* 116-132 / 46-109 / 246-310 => -0.12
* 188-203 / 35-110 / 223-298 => -0.02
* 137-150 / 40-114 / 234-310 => -0.08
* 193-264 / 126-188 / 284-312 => -0.21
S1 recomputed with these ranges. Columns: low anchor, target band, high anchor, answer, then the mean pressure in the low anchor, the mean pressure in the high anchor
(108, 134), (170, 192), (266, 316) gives 0.49 min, 81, 45.4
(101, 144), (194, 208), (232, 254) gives 1.77 min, 79.1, 68.6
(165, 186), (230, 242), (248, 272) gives 0.29 min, 67.8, 68.5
